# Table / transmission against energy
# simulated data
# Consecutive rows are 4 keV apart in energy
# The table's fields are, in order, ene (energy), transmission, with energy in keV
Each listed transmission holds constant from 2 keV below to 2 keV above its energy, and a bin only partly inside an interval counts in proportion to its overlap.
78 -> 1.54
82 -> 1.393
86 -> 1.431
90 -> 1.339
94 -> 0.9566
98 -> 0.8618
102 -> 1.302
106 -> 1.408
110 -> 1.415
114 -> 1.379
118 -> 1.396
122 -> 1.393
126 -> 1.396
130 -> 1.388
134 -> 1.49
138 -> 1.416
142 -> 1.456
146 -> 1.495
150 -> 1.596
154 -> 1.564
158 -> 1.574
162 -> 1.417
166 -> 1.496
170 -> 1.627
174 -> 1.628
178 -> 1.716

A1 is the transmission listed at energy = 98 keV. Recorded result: 0.8618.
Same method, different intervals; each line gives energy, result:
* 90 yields 1.339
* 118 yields 1.396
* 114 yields 1.379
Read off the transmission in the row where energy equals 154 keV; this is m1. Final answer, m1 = 1.564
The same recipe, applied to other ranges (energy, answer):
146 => 1.495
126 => 1.396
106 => 1.408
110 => 1.415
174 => 1.628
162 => 1.417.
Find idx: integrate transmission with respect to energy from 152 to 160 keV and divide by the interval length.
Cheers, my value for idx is 1.57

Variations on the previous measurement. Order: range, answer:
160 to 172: 1.51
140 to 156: 1.53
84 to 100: 1.15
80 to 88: 1.41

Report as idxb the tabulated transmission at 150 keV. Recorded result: 1.596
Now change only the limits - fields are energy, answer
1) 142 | 1.456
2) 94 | 0.9566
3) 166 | 1.496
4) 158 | 1.574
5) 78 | 1.54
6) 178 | 1.716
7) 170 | 1.627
